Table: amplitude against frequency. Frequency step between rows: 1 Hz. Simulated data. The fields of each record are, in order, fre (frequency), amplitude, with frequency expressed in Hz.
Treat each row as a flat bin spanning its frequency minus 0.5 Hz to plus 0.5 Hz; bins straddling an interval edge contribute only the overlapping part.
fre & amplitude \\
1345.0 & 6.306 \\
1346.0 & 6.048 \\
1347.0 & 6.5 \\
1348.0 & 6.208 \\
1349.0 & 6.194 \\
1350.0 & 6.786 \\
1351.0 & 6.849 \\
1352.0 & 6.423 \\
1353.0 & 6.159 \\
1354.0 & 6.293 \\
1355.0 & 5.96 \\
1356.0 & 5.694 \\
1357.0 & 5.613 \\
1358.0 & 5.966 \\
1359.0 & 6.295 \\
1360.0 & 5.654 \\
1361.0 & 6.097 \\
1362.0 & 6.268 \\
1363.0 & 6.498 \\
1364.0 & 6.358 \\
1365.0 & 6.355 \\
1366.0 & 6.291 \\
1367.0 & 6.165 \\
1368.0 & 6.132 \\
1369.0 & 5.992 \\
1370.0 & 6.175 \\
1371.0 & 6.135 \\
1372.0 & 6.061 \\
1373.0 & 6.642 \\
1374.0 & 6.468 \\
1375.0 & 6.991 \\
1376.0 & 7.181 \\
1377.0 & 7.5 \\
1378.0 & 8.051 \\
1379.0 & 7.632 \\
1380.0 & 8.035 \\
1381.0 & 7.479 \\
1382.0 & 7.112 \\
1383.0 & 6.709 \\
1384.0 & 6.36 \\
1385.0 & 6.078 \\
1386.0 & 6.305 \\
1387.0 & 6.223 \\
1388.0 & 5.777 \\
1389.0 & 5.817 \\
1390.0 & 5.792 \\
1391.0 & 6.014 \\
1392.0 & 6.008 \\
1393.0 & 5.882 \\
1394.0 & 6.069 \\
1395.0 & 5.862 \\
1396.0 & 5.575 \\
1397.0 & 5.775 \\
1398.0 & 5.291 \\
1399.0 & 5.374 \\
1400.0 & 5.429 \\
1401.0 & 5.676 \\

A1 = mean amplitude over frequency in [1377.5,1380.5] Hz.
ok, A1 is 7.91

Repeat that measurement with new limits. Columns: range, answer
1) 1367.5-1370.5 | 6.1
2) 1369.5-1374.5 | 6.3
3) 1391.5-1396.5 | 5.88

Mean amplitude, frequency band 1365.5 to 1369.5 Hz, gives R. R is 6.15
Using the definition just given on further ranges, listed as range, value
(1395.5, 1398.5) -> 5.55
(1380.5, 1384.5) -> 6.92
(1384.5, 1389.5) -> 6.04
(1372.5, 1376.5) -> 6.82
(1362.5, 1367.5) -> 6.33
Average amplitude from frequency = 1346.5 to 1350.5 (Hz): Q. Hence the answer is 6.42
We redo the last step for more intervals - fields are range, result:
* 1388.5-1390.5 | 5.8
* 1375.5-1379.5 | 7.59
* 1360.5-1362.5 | 6.18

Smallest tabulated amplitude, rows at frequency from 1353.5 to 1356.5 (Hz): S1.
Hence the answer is 5.694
